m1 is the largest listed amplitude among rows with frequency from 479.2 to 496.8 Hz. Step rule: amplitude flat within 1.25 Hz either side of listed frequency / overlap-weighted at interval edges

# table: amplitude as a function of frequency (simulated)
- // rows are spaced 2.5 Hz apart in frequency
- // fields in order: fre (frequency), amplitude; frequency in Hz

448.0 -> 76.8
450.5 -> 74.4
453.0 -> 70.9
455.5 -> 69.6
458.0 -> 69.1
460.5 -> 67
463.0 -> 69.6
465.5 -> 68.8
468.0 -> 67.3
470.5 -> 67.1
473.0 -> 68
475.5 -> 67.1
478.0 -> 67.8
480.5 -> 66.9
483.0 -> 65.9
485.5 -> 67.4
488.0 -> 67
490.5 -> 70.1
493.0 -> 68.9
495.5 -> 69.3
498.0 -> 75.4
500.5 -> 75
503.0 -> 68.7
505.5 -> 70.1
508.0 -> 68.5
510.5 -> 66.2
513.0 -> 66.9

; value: 70.1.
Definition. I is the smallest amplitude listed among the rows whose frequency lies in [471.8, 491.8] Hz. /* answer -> 65.9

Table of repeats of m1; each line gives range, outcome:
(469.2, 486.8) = 68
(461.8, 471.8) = 69.6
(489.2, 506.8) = 75.4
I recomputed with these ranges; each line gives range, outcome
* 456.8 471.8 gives 67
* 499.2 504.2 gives 68.7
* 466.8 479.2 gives 67.1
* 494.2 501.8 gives 69.3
